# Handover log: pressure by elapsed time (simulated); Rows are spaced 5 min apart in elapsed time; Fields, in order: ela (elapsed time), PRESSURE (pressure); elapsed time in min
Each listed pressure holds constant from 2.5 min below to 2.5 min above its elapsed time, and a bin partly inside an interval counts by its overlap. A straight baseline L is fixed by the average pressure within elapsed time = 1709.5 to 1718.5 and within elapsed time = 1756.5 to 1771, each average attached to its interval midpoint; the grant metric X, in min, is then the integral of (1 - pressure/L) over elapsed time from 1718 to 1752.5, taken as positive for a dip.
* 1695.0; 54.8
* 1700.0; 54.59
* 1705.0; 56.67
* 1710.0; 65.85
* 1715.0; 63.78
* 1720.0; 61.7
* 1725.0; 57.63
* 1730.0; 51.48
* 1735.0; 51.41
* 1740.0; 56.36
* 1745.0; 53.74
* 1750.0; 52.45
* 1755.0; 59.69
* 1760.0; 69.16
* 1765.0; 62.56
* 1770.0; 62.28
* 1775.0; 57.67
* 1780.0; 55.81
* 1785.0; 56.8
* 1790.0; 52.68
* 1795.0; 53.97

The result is 5.1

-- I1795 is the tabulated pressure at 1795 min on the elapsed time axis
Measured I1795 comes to 53.97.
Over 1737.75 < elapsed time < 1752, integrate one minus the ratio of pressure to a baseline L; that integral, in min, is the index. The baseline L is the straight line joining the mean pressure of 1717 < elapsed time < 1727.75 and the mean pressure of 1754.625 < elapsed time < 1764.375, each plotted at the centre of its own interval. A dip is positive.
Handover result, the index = 2.0 min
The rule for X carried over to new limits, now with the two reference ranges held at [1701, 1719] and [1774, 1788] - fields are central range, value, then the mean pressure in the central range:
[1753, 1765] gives -1.3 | 64.2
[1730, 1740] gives 1.2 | 52.7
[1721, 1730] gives 0.6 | 56.6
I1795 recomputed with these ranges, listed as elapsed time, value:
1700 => 54.59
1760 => 69.16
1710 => 65.85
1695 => 54.8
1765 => 62.56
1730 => 51.48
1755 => 59.69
